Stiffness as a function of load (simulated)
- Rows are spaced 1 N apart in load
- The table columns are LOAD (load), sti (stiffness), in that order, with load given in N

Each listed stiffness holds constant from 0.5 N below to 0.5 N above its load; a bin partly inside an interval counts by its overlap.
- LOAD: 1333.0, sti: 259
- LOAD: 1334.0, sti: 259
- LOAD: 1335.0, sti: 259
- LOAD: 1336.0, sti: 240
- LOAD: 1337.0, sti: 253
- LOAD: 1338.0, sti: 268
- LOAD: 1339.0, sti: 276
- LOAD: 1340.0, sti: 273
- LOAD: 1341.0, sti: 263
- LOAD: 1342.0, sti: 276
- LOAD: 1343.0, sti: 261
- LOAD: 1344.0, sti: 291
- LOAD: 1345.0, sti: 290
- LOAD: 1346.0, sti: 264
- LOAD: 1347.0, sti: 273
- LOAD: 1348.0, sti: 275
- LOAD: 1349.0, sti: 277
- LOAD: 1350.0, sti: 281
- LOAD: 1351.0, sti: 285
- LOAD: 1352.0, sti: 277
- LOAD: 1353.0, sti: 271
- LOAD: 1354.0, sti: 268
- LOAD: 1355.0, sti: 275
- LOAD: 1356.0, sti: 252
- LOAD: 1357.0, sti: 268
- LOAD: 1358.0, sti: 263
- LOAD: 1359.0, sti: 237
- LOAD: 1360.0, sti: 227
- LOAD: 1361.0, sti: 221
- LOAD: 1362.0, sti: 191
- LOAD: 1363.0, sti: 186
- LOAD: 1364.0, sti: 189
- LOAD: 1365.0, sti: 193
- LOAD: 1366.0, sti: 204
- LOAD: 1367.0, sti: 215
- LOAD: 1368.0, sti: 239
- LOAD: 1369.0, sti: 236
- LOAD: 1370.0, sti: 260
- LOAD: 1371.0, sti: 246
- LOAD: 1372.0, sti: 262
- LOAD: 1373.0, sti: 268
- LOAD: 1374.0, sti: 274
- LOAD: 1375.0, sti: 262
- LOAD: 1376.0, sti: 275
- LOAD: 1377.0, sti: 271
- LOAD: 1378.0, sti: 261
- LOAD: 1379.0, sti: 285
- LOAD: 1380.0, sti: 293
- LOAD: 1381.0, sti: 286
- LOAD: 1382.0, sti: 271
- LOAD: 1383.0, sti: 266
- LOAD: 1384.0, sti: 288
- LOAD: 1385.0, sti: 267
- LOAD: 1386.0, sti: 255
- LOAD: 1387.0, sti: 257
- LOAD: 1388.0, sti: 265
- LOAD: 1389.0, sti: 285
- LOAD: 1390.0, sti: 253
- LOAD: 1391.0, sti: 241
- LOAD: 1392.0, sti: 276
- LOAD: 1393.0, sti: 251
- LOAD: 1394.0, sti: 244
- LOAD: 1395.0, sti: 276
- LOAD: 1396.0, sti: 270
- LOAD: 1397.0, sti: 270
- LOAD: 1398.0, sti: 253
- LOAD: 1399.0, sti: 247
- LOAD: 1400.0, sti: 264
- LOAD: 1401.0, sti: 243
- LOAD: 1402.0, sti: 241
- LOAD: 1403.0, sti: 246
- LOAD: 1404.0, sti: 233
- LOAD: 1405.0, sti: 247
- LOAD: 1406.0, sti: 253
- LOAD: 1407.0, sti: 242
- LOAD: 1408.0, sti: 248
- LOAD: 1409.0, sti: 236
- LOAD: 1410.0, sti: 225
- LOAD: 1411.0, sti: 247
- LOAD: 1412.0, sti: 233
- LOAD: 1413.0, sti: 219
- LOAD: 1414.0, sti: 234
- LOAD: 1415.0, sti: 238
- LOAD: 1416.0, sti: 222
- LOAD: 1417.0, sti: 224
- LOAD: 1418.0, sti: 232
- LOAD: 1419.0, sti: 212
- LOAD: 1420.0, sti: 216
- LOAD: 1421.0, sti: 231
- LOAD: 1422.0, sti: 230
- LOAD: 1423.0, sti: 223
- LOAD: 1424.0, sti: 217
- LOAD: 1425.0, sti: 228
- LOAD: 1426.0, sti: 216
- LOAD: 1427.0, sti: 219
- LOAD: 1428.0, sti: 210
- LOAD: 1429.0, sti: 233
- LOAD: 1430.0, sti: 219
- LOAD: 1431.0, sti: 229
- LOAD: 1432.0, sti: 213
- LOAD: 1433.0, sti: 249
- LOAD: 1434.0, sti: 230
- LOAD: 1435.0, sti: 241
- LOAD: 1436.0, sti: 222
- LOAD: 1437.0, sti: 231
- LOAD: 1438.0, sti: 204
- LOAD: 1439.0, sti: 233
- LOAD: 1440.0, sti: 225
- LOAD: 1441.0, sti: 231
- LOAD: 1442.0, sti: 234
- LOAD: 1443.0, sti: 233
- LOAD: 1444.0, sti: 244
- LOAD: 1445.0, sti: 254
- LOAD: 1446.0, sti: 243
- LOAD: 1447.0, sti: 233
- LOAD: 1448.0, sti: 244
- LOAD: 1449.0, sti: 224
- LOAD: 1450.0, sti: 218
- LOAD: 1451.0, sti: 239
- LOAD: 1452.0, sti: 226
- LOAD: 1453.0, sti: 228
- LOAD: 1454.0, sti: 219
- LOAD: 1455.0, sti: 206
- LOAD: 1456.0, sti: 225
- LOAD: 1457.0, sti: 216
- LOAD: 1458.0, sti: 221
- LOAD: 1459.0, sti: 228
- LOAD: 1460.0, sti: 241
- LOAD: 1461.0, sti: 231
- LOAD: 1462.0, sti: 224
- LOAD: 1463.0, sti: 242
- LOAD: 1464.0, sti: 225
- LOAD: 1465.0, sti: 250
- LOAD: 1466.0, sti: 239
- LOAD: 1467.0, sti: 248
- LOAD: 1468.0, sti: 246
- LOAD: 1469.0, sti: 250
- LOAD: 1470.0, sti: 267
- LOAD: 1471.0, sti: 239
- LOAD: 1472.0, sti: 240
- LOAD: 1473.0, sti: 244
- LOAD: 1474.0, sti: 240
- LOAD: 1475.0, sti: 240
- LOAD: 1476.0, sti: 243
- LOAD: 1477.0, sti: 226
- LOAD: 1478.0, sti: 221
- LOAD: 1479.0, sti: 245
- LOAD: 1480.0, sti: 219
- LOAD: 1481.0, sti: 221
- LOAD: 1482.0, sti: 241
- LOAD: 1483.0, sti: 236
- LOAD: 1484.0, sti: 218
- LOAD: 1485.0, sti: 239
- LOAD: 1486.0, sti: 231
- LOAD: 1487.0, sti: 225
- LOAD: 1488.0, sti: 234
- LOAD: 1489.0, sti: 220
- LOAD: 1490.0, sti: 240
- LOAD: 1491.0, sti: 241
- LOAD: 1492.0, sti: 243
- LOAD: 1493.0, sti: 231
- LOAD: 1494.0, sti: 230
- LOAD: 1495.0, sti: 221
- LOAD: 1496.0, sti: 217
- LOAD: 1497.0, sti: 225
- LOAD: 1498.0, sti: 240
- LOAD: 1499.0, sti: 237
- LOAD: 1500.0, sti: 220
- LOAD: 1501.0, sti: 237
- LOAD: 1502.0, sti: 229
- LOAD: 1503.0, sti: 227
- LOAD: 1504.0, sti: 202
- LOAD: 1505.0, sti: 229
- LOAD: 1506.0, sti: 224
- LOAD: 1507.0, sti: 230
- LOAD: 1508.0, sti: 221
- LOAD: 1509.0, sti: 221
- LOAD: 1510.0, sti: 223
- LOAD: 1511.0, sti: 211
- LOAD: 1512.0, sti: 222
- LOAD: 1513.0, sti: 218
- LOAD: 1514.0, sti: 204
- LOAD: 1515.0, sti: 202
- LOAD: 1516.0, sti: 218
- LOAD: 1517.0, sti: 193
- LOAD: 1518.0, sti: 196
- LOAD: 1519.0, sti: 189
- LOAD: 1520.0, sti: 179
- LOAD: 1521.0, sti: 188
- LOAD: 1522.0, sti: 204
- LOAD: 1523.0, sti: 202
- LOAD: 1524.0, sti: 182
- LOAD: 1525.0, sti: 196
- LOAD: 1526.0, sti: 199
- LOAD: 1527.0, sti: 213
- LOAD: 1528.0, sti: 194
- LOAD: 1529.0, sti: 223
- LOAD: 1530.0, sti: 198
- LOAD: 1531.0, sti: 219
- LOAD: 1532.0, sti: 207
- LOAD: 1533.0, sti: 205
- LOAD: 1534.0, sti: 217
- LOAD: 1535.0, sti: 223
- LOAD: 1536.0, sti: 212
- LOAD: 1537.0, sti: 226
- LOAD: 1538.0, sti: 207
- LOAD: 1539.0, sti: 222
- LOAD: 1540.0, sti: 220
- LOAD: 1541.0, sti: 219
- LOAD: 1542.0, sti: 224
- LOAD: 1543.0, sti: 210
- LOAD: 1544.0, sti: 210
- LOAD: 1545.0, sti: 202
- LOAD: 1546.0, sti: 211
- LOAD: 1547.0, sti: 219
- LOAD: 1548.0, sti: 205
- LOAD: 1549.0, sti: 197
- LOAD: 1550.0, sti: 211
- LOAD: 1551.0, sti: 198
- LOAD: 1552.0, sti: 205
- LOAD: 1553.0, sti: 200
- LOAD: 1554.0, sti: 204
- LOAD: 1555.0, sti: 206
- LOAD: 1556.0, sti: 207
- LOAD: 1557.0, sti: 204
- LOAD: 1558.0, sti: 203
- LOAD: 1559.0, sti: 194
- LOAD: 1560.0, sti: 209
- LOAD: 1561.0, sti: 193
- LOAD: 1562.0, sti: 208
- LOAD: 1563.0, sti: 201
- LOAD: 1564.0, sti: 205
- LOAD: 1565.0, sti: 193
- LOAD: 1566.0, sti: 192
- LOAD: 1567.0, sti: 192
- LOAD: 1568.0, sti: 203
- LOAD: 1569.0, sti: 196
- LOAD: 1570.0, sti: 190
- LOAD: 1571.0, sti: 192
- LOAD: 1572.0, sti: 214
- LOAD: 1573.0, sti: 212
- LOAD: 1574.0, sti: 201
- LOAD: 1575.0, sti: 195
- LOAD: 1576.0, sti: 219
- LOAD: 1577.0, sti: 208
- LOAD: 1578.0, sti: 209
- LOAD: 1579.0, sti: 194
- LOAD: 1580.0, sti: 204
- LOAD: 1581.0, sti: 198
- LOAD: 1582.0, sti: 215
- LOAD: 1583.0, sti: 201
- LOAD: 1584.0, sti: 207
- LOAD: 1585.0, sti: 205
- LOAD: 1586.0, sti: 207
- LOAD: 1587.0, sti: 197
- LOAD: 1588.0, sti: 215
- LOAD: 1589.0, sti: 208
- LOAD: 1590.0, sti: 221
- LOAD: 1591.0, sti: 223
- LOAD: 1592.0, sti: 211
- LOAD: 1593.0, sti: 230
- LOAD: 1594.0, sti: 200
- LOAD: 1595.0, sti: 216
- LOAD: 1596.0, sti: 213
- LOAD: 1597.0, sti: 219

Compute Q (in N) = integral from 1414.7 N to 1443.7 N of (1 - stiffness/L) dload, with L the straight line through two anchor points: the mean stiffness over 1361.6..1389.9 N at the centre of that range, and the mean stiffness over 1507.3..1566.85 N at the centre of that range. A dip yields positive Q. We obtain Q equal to 1.4 N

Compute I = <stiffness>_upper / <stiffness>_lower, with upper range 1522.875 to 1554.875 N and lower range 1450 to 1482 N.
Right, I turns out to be 0.89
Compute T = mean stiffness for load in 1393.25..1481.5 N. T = 234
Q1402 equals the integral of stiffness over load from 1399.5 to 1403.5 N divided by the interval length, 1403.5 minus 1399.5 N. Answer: 248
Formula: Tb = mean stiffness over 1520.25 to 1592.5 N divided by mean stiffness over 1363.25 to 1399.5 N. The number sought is 0.80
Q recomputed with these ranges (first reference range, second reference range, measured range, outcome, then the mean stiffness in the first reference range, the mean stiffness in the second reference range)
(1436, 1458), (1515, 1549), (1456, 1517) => -3.15 N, 229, 207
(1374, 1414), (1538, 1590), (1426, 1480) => 1.55 N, 257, 205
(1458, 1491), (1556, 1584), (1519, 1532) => 1.08 N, 236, 202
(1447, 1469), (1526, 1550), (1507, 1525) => 1.04 N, 231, 212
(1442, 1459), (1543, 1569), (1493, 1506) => -0.54 N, 230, 203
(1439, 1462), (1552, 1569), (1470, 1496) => -1.41 N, 230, 201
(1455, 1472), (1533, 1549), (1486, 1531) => 1.52 N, 236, 214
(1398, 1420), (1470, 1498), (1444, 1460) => 0.39 N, 237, 233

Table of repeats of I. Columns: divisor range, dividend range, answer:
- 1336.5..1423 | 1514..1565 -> 0.81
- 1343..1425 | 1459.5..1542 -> 0.89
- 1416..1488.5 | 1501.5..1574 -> 0.90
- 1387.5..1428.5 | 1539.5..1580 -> 0.85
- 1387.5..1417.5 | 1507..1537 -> 0.84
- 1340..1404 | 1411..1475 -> 0.90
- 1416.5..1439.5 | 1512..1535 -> 0.90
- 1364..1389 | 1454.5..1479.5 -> 0.92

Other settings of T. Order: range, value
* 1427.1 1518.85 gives 229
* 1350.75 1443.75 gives 243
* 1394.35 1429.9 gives 236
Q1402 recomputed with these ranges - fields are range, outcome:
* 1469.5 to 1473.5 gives 248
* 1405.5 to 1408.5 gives 248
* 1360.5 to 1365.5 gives 196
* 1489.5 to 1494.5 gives 237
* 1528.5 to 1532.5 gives 212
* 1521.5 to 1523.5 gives 203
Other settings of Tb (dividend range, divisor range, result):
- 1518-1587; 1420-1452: 0.89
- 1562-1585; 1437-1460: 0.88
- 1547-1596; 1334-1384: 0.80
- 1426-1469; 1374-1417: 0.90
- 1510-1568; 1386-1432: 0.86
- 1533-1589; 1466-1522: 0.91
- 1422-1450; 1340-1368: 0.91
